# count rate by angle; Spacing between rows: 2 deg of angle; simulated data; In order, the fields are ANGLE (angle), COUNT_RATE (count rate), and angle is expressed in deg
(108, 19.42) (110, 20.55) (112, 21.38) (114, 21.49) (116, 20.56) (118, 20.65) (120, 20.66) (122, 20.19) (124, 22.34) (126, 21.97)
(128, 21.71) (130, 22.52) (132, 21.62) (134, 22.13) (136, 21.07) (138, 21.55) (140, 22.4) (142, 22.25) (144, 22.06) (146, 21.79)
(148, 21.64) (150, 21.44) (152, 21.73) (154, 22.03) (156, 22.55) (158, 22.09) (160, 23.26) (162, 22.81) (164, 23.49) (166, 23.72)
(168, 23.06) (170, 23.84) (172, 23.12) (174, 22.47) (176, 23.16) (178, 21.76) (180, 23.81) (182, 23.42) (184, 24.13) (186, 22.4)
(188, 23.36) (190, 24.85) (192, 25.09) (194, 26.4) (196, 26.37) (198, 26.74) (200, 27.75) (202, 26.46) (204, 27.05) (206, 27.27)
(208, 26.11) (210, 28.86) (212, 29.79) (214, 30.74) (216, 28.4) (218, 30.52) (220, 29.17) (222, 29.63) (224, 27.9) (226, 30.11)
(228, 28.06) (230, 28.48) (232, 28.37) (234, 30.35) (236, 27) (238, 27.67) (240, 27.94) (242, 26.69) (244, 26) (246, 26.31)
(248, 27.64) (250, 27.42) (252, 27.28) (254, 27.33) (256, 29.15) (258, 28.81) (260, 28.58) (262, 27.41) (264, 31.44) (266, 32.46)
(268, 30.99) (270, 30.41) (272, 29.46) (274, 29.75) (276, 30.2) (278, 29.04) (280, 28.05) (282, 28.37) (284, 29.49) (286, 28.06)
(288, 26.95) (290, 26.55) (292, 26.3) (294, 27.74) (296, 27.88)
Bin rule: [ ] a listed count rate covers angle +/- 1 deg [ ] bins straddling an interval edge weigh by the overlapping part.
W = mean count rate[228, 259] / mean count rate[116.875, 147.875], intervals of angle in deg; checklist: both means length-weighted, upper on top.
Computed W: 1.3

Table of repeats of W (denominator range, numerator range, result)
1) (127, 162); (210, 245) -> 1.30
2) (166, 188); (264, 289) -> 1.27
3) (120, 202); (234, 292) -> 1.24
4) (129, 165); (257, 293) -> 1.31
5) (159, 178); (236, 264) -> 1.20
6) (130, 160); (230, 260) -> 1.27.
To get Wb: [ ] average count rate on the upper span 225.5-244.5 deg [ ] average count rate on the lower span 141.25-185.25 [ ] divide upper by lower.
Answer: 1.24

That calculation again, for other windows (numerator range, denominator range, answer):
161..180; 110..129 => 1.09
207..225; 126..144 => 1.32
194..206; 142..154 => 1.23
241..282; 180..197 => 1.17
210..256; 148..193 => 1.23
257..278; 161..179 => 1.30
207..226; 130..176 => 1.30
